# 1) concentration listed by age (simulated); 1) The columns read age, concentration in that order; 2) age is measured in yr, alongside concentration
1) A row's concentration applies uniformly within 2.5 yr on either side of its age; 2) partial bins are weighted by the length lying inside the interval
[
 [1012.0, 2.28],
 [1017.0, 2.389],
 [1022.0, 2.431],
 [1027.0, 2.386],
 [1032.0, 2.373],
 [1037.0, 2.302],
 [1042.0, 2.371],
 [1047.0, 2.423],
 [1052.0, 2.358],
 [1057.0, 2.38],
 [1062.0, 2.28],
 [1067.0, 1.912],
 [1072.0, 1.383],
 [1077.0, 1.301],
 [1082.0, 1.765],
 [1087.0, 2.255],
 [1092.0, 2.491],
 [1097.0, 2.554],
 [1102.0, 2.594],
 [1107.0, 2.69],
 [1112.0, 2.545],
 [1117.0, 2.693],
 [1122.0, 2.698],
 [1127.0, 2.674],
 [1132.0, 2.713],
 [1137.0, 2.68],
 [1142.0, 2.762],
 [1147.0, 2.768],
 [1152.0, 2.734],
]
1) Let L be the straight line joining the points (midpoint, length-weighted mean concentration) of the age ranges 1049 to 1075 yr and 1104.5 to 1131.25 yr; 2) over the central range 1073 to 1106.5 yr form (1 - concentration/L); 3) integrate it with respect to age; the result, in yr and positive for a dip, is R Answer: 3.09 yr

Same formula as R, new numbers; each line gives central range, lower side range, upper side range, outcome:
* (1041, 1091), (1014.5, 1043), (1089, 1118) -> 8.6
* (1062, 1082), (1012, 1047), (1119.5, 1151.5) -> 6.8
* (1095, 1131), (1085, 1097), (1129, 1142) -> -1.1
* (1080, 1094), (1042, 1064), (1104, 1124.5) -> 2.0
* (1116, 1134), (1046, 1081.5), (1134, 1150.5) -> -0.9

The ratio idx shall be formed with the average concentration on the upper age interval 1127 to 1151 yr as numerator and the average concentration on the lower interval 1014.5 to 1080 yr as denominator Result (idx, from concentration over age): 1.3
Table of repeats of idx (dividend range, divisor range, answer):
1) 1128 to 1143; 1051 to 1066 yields 1.18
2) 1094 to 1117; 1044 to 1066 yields 1.12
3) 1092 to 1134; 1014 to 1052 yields 1.11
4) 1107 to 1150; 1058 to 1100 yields 1.34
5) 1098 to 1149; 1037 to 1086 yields 1.31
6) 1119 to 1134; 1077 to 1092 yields 1.37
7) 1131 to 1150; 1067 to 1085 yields 1.75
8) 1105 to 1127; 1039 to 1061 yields 1.12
